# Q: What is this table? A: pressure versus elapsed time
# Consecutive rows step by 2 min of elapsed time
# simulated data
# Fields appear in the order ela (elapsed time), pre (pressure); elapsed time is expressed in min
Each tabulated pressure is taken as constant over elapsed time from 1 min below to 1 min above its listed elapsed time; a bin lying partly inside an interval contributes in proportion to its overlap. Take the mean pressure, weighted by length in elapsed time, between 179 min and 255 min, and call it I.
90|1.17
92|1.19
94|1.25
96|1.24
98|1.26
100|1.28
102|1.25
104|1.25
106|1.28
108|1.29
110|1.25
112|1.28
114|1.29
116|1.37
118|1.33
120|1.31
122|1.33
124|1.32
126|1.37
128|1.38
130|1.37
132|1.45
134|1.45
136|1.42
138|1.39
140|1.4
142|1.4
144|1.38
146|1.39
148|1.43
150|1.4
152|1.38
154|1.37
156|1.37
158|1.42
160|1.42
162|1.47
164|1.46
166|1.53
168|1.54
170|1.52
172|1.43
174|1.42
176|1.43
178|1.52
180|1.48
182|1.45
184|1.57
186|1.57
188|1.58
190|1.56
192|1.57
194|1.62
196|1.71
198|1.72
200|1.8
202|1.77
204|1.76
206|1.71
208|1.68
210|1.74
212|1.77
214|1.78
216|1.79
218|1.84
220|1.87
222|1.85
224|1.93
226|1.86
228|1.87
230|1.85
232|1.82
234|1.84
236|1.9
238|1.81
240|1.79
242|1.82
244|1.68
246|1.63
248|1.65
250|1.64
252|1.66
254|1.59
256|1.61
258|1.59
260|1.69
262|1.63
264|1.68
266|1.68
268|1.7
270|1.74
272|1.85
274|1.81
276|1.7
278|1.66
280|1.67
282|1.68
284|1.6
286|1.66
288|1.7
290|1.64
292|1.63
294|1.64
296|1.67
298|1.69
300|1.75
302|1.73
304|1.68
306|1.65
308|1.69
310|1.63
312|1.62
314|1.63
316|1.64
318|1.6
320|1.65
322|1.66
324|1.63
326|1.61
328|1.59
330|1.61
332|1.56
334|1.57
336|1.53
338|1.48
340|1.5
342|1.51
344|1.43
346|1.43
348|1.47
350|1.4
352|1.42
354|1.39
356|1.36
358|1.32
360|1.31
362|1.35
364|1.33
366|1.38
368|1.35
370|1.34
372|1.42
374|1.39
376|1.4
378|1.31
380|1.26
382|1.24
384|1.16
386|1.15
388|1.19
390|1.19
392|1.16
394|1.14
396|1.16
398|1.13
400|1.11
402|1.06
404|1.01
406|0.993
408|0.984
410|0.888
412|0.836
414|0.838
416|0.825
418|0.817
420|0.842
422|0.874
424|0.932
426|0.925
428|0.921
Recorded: 1.72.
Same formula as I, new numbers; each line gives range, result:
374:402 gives 1.2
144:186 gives 1.45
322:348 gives 1.54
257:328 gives 1.67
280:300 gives 1.66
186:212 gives 1.68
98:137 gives 1.33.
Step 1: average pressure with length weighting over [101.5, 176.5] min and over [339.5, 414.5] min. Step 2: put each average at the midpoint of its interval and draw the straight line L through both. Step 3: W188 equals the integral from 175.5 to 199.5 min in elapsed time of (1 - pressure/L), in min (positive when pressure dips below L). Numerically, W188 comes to -3.9 min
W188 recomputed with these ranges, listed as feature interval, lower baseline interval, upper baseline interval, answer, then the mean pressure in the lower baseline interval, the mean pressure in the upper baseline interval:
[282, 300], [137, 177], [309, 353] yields -1.6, 1.43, 1.55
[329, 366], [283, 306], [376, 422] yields -2.1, 1.67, 1.06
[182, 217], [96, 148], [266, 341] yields -5.0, 1.34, 1.65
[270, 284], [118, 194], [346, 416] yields -4.2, 1.44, 1.22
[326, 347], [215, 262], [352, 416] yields -2.2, 1.76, 1.2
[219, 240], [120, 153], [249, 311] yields -3.8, 1.39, 1.68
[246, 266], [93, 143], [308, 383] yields -3.2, 1.33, 1.47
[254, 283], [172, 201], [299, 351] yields -2.0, 1.57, 1.59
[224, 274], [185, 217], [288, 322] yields -1.7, 1.7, 1.66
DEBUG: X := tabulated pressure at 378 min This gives 1.31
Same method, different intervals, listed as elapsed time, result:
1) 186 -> 1.57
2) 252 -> 1.66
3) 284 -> 1.6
